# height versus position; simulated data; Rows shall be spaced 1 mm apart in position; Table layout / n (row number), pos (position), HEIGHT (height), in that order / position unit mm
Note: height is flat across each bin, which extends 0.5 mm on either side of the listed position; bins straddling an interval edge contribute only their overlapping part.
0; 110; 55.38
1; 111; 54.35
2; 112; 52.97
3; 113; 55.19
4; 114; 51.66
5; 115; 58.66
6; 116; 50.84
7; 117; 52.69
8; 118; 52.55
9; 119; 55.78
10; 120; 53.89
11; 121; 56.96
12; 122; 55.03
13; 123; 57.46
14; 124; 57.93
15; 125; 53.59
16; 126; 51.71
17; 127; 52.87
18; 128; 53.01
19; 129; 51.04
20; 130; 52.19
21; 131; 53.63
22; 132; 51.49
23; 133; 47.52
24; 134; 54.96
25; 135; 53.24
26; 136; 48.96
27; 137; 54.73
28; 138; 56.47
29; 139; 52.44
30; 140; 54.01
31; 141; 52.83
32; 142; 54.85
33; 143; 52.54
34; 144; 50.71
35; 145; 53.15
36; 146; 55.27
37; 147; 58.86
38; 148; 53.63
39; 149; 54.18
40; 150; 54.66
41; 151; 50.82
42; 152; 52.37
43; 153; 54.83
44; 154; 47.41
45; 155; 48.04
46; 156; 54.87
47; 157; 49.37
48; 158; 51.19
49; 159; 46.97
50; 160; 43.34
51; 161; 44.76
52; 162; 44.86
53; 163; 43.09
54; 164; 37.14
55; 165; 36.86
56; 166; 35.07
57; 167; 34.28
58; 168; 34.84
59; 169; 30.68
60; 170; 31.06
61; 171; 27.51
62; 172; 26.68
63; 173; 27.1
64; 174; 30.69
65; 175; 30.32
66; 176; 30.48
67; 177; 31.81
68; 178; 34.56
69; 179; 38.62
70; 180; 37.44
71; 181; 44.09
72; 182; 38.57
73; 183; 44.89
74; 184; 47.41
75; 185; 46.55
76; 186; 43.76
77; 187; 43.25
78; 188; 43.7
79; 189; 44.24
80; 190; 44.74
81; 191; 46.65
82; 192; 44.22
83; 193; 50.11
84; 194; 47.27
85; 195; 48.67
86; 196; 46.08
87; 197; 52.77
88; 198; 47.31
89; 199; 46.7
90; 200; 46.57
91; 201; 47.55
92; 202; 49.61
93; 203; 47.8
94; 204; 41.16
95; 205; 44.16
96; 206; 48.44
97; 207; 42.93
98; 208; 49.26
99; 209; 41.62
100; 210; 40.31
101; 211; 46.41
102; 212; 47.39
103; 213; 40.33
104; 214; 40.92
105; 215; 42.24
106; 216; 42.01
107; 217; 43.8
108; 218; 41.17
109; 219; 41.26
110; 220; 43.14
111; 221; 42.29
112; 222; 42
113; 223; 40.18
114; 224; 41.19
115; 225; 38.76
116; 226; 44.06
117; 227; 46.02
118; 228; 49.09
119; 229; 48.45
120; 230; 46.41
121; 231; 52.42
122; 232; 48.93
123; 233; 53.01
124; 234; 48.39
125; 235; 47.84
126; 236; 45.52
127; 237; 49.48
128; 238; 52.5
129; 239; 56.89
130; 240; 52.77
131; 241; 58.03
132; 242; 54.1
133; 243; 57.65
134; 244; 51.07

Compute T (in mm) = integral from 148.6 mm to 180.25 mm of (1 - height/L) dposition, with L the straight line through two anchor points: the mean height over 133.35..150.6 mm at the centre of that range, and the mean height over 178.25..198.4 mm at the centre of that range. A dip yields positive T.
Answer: 5.9 mm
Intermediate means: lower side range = 53.8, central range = 40.5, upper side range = 44.9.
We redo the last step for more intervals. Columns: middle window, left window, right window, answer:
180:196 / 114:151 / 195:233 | 0.9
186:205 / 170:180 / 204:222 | -4.4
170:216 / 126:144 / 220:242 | 7.0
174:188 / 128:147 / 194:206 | 2.8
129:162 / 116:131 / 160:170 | -4.9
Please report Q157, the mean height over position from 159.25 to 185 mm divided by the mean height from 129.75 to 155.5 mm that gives 0.7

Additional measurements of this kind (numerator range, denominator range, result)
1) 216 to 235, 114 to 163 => 0.86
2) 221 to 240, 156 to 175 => 1.25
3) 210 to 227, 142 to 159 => 0.81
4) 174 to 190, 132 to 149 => 0.75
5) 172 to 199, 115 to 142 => 0.78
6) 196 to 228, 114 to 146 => 0.83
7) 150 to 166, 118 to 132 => 0.87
